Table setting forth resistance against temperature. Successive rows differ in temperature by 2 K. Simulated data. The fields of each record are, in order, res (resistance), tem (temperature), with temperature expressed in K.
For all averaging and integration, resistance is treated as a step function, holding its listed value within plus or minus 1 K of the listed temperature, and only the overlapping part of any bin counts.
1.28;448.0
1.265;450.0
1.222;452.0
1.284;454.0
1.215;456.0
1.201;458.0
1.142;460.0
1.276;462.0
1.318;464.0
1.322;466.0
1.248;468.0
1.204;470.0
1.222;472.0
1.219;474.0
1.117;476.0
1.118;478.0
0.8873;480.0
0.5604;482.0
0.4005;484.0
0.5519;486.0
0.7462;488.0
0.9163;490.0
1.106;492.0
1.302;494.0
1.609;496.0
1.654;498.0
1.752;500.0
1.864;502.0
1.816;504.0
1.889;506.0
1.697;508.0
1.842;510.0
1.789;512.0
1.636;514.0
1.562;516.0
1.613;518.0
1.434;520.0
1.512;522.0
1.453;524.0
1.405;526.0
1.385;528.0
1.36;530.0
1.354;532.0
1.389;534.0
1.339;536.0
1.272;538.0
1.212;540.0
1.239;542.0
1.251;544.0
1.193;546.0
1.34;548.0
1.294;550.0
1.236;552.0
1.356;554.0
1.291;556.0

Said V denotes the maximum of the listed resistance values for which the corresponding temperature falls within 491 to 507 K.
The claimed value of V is 1.889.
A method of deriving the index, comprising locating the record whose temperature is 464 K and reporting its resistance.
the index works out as 1.318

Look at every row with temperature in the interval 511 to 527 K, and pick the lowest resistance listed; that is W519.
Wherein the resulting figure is 1.405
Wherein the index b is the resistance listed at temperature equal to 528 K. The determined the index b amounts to 1.385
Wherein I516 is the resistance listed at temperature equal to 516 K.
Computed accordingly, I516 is 1.562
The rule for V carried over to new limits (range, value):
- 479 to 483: 0.8873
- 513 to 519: 1.636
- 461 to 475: 1.322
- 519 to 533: 1.512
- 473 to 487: 1.219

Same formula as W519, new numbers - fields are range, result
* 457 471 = 1.142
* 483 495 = 0.4005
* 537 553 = 1.193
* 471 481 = 0.8873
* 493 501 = 1.302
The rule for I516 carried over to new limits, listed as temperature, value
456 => 1.215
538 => 1.272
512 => 1.789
